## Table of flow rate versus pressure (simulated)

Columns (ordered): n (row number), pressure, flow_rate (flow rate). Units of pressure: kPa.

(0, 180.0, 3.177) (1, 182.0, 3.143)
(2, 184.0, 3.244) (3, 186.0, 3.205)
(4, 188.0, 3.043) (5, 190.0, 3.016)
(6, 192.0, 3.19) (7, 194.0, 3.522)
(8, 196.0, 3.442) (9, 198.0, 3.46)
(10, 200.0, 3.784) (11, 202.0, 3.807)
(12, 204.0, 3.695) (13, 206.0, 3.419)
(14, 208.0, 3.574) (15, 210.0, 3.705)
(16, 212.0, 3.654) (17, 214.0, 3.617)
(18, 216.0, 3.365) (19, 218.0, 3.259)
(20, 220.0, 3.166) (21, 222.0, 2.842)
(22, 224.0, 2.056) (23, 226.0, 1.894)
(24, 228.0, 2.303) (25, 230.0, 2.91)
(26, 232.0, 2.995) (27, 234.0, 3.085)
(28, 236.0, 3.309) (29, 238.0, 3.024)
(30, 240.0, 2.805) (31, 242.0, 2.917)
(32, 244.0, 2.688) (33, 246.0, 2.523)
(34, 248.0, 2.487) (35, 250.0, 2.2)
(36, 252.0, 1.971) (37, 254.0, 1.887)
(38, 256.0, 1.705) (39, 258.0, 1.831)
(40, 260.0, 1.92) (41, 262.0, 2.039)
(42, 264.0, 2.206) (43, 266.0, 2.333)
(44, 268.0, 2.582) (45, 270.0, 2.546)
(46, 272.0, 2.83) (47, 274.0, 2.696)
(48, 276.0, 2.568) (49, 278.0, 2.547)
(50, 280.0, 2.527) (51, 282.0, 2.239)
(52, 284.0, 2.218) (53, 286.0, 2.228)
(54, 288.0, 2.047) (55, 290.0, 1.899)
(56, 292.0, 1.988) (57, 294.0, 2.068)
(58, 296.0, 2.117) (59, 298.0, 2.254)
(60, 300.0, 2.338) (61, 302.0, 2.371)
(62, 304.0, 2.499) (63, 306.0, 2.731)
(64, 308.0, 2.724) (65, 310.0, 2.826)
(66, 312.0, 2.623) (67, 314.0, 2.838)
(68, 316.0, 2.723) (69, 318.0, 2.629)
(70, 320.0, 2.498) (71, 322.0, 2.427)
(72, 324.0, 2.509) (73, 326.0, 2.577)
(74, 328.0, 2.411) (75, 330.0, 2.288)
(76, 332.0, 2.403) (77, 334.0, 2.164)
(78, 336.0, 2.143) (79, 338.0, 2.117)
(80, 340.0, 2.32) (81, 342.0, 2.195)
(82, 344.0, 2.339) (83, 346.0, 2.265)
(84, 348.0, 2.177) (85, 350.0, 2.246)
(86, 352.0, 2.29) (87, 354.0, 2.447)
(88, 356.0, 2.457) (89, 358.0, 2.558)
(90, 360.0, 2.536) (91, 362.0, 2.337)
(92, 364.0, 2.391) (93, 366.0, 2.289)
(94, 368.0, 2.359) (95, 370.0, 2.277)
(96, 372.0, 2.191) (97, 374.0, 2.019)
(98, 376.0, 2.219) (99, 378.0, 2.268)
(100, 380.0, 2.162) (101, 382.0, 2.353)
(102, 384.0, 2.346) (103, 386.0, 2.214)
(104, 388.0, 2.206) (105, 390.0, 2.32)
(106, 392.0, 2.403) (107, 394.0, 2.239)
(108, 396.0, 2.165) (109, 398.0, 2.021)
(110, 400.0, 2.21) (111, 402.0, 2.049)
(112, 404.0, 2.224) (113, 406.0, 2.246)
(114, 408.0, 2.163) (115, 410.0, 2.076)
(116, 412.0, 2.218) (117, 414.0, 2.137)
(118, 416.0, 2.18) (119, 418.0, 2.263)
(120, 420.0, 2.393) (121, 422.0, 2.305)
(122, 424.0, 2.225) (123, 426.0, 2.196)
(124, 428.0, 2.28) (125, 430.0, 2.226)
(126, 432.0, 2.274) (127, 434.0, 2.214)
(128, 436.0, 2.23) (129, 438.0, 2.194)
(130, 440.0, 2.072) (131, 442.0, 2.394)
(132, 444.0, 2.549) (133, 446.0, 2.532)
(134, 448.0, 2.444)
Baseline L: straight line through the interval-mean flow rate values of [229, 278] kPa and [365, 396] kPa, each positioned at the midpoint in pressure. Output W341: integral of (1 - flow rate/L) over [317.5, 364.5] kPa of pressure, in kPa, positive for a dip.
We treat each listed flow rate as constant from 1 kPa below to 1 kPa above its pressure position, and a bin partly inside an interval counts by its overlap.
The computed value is -0.6 kPa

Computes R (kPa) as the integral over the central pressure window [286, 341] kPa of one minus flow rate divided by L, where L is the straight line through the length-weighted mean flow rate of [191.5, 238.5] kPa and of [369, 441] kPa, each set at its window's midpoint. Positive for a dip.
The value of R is 6.2 kPa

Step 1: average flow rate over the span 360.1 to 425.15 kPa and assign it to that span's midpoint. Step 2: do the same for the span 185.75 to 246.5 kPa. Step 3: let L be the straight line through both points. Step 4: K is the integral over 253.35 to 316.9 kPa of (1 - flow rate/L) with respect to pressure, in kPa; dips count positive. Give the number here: 9.9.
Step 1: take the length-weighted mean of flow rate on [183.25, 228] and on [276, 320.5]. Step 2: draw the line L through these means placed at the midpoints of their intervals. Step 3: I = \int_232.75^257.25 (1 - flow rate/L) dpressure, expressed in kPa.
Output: 3.0 kPa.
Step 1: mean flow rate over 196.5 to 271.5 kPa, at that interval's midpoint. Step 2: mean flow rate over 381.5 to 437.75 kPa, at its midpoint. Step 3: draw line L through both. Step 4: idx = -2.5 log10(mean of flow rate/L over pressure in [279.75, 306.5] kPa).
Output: 0.167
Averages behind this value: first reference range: 2.8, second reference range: 2.23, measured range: 2.24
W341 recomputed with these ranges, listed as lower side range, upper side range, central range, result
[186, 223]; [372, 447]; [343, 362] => 1.45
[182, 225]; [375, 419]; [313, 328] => 0.39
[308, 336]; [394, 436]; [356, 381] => 0.63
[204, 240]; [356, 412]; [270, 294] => 3.78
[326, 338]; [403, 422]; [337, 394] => -0.88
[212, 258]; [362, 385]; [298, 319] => -1.29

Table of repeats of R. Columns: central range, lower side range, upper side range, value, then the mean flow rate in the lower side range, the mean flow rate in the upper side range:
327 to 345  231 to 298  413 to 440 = 0.45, 2.39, 2.23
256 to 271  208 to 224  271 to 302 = 2.56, 3.3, 2.31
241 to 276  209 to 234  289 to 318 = 5.27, 2.98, 2.44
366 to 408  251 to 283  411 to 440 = 0.35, 2.28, 2.23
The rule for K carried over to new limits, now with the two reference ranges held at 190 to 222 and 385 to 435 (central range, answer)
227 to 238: 1.3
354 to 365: 0.3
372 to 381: 0.9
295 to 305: 2.0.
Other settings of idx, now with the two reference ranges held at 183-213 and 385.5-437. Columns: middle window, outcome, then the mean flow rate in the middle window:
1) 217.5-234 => 0.22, 2.69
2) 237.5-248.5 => 0.17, 2.74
